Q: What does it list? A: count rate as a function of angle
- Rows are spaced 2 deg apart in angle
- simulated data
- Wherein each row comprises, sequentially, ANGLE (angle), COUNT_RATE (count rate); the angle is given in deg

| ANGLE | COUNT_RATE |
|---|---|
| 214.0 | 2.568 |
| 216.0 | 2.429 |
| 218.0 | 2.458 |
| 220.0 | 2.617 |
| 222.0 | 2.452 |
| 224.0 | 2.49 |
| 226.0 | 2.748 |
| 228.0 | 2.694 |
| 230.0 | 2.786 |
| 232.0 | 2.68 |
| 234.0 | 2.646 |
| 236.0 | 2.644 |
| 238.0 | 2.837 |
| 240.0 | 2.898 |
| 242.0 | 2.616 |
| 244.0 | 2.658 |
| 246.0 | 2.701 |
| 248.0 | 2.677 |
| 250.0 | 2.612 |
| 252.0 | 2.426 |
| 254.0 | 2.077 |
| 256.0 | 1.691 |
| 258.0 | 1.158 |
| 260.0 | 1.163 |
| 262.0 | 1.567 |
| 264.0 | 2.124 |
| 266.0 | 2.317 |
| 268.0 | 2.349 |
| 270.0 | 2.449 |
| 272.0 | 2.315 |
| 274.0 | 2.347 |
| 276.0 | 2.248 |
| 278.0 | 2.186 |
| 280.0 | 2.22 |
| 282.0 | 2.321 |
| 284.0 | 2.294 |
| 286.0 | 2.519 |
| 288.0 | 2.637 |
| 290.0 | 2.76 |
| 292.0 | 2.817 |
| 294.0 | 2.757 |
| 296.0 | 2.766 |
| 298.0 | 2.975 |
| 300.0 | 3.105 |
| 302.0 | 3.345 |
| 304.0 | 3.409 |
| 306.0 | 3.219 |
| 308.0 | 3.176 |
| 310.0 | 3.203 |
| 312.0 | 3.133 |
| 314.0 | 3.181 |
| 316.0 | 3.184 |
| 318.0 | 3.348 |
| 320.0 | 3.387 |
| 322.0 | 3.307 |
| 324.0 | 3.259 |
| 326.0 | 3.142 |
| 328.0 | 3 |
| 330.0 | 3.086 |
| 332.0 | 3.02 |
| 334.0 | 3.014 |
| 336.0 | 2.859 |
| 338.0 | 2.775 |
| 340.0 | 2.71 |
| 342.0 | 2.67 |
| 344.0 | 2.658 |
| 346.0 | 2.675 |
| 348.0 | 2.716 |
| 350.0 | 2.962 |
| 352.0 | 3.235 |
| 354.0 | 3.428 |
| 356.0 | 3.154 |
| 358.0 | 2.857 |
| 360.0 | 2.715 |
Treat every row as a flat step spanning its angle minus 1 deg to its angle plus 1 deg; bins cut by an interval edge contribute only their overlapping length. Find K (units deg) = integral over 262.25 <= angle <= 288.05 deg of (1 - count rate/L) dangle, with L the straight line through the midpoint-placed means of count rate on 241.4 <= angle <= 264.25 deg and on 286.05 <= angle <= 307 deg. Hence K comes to 2.5 deg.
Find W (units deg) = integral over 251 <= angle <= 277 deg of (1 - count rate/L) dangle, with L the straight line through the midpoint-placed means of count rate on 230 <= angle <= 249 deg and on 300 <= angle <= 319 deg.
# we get 7.9 deg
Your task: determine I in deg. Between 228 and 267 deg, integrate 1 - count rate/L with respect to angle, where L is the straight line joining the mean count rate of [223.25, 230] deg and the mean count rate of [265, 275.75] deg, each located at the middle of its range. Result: 2.9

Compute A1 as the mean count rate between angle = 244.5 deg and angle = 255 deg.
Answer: 2.51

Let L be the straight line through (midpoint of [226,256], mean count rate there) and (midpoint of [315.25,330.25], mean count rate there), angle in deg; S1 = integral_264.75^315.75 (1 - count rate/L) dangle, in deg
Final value 4.5 deg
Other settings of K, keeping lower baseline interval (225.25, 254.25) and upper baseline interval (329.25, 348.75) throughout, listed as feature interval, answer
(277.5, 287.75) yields 1.47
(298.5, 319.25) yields -3.43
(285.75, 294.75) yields 0.09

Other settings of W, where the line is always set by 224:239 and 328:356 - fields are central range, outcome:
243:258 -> 2.3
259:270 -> 3.2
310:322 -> -1.6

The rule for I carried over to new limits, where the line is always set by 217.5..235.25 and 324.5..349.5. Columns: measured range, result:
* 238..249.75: -0.23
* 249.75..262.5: 4.33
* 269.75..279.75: 1.61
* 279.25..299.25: 1.07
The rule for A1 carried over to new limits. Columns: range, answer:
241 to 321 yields 2.59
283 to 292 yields 2.58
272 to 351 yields 2.87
